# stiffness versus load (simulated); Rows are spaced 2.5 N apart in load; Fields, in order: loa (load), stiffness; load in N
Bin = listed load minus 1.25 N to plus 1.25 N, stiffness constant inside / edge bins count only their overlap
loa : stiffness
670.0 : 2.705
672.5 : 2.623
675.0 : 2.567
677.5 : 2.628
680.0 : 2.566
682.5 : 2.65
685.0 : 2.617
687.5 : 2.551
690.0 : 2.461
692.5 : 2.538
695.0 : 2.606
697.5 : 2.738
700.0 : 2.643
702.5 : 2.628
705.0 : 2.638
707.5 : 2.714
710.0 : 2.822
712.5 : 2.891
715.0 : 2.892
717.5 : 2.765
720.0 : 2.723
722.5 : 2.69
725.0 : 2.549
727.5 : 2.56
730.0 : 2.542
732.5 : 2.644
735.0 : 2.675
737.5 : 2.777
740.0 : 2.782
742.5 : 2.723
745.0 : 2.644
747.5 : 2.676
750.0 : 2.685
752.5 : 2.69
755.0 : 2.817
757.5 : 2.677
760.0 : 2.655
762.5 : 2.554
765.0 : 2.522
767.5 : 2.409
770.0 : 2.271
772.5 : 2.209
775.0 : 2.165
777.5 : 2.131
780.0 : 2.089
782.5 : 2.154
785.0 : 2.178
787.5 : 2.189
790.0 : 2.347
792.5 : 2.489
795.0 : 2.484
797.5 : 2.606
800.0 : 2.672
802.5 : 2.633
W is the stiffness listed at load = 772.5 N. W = 2.209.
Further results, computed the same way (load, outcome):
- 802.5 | 2.633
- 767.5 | 2.409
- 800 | 2.672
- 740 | 2.782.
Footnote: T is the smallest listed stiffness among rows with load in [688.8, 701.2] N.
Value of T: 2.461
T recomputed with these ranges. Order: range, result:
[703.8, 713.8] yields 2.638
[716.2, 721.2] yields 2.723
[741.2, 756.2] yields 2.644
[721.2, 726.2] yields 2.549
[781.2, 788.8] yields 2.154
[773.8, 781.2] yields 2.089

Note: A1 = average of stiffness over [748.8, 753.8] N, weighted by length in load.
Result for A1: 2.69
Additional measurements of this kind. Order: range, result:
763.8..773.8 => 2.35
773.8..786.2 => 2.14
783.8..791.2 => 2.24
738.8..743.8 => 2.75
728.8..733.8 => 2.59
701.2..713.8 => 2.74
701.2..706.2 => 2.63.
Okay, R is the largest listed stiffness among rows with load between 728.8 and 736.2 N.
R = 2.675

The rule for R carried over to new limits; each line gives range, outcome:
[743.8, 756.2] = 2.817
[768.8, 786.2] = 2.271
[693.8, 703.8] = 2.738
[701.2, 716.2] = 2.892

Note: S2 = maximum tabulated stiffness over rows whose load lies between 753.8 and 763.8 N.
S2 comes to 2.817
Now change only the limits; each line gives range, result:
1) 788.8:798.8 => 2.606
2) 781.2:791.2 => 2.347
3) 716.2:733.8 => 2.765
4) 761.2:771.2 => 2.554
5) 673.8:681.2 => 2.628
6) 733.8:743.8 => 2.782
